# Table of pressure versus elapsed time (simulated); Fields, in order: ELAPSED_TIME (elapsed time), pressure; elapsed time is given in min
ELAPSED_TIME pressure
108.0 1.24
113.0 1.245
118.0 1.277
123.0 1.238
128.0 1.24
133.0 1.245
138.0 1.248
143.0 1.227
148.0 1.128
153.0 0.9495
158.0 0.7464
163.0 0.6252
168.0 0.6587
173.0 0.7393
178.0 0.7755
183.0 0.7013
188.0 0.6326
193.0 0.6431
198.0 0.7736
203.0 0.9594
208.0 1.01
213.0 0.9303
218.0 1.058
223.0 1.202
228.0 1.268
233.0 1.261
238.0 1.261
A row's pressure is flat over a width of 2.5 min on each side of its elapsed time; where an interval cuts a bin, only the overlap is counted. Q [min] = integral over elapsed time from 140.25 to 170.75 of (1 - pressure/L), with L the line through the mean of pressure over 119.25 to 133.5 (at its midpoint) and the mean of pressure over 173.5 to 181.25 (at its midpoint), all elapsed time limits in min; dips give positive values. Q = 2.8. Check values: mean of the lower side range 1.24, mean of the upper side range 0.759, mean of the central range 0.891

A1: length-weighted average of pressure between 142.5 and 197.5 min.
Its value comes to 0.786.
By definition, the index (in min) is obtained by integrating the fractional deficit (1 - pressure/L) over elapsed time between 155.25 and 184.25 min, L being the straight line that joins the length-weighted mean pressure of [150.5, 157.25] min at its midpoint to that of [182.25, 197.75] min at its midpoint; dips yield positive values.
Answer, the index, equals 3.0 min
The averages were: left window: 0.897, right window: 0.671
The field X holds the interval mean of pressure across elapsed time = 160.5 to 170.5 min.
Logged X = 0.642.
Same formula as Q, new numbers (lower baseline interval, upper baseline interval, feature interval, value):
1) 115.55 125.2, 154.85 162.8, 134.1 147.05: -3.3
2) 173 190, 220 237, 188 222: 3.2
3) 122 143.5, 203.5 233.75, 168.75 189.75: 8.2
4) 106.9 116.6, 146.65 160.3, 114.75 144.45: -3.7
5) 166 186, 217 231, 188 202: 2.9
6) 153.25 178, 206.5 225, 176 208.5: 4.6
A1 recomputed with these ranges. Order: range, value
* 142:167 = 0.901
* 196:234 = 1.05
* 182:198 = 0.673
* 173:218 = 0.814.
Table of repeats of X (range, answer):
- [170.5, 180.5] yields 0.757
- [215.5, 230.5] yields 1.18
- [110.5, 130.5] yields 1.25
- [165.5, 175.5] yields 0.699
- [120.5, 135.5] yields 1.24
